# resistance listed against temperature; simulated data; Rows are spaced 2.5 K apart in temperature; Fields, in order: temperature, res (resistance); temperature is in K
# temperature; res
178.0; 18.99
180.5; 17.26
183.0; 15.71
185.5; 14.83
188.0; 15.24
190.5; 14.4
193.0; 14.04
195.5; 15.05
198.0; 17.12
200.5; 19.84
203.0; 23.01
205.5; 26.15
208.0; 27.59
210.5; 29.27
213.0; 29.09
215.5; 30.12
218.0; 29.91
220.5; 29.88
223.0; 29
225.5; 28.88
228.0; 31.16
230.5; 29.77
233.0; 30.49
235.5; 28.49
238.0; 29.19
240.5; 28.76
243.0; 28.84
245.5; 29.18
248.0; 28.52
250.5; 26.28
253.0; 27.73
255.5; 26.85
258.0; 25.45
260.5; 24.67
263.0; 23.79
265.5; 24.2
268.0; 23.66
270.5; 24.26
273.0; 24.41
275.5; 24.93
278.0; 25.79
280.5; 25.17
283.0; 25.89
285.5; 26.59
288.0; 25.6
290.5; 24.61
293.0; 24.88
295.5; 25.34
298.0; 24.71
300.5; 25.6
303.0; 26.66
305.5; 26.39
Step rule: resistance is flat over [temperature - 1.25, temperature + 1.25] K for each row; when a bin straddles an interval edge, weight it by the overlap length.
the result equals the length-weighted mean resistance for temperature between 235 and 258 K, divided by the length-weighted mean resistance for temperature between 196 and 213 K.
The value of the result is 1.18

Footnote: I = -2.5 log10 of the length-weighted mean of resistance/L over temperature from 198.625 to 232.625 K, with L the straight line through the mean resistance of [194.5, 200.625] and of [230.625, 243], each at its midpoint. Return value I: -0.23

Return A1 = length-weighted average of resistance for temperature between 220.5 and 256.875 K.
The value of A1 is 28.8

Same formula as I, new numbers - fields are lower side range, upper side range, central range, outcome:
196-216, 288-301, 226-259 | -0.15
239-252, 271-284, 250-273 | 0.07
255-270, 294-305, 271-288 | -0.01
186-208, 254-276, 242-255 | -0.20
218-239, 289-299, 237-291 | 0.04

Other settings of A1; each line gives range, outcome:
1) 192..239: 26.3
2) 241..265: 26.8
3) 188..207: 18.4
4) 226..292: 26.7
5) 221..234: 29.8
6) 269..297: 25.2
